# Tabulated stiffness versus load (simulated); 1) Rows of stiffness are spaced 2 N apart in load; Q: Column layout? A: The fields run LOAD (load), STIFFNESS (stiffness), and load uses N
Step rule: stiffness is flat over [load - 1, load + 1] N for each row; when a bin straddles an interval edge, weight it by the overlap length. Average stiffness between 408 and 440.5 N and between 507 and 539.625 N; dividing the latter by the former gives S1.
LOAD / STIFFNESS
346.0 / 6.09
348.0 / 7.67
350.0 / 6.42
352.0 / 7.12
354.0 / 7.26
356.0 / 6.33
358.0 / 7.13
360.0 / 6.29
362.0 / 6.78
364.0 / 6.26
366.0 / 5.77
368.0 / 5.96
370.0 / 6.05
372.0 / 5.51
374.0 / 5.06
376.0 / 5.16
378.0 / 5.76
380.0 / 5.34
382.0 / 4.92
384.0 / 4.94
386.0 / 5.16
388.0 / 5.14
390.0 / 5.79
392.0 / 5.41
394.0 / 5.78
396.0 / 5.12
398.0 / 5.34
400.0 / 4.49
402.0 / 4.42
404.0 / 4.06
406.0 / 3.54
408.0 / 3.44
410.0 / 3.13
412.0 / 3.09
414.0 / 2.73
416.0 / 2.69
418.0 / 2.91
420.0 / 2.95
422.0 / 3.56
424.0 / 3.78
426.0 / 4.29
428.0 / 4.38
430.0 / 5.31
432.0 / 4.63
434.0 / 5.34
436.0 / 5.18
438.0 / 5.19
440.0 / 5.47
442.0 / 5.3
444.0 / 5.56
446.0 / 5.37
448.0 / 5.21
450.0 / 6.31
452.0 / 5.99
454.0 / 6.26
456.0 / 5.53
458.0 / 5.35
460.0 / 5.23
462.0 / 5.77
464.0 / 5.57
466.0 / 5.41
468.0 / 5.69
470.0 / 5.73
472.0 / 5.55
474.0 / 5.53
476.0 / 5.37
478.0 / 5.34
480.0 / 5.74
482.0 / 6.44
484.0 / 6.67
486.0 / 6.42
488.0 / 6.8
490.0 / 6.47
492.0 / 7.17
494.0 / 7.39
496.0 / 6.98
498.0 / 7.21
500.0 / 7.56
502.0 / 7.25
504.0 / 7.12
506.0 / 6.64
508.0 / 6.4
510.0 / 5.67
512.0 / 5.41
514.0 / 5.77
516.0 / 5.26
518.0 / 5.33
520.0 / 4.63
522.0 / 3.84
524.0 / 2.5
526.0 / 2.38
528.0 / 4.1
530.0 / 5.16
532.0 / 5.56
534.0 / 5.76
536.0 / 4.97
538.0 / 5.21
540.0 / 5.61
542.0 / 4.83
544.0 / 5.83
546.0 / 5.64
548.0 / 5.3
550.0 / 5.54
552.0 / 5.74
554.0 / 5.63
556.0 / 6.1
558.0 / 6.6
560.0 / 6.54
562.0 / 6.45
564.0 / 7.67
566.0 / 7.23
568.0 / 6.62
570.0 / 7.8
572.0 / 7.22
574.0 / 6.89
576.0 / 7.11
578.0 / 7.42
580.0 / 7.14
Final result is 1.22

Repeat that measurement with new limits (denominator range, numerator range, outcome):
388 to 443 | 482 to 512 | 1.55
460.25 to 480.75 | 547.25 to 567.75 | 1.13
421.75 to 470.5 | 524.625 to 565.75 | 1.05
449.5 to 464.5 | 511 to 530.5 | 0.77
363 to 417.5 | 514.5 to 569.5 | 1.13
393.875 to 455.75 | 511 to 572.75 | 1.22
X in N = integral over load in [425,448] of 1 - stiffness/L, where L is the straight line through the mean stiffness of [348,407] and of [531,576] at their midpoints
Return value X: 2.8 N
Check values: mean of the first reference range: 5.63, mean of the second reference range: 6.15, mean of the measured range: 5.1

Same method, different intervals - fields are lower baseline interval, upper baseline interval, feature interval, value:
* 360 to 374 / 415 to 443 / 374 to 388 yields 1.1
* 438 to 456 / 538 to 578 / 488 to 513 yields -3.3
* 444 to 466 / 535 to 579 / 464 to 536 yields 1.7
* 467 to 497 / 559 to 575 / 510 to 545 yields 9.5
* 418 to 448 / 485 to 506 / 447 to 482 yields 1.1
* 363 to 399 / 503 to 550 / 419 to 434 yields 3.3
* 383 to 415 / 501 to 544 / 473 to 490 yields -3.7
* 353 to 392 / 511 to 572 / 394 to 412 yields 4.8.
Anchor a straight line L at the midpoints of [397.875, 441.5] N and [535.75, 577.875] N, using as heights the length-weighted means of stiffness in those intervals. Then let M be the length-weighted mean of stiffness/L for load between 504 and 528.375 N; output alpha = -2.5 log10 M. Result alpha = 0.13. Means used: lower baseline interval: 4.08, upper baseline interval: 6.26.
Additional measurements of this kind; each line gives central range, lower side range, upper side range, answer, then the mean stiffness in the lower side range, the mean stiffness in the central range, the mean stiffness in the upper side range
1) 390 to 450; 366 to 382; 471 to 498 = 0.298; 5.52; 4.46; 6.33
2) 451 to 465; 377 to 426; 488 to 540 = -0.136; 4.31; 5.67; 5.69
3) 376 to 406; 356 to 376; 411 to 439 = 0.026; 6.06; 5.07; 4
